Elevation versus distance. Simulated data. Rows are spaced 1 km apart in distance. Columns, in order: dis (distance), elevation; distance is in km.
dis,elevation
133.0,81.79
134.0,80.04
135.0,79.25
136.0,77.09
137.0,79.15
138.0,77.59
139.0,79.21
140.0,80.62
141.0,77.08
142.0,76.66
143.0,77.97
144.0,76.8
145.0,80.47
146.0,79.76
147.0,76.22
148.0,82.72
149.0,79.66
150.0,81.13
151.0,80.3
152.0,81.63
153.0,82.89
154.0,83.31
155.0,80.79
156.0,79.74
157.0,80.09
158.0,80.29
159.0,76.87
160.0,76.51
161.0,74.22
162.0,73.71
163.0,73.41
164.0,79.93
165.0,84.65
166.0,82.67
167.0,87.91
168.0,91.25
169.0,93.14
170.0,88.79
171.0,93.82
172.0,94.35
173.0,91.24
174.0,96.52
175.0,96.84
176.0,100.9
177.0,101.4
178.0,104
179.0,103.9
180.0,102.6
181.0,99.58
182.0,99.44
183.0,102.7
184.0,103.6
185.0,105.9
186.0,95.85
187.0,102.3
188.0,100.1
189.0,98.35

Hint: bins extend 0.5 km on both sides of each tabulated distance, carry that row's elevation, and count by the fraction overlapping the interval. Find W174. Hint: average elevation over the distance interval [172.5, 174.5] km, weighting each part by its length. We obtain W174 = 93.9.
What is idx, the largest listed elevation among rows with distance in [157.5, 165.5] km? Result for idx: 84.65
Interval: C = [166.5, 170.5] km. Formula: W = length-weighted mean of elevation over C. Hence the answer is 90.3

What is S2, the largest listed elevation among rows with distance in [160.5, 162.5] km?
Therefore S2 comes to 74.22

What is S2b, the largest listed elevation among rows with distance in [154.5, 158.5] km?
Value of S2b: 80.79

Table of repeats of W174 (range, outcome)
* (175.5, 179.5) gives 103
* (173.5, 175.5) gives 96.7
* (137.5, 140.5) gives 79.1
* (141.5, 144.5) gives 77.1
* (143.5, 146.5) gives 79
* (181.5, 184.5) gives 102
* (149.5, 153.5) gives 81.5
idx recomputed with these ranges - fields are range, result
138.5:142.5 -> 80.62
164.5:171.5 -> 93.82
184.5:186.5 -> 105.9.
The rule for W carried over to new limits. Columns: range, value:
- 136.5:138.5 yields 78.4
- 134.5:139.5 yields 78.5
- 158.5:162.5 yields 75.3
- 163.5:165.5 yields 82.3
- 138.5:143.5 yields 78.3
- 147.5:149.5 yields 81.2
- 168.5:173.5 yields 92.3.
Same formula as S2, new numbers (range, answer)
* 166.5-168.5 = 91.25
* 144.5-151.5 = 82.72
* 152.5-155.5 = 83.31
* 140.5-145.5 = 80.47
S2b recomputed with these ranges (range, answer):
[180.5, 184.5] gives 103.6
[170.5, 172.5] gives 94.35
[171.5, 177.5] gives 101.4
